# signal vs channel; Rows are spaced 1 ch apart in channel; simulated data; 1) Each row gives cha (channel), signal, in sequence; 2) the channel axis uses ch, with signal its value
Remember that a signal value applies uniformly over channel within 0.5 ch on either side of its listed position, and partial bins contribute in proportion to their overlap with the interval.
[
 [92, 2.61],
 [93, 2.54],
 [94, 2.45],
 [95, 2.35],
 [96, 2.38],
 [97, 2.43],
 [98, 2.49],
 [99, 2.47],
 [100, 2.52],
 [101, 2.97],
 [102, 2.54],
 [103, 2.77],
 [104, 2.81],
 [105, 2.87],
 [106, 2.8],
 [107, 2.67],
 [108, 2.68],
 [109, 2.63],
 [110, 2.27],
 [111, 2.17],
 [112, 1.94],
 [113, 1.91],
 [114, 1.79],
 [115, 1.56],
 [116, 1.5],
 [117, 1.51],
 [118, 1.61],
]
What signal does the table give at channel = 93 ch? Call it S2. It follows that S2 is 2.54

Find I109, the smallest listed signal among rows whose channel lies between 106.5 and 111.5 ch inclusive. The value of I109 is 2.17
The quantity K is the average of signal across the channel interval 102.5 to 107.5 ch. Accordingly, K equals 2.78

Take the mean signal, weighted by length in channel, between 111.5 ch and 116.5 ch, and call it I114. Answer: 1.74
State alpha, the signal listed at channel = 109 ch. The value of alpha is 2.63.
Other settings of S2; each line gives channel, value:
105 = 2.87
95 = 2.35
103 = 2.77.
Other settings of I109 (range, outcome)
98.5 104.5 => 2.47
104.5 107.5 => 2.67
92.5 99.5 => 2.35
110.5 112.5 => 1.94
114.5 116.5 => 1.5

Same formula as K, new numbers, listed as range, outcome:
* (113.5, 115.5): 1.68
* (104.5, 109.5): 2.73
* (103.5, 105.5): 2.84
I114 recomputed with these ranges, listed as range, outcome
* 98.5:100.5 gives 2.5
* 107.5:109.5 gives 2.66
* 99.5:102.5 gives 2.68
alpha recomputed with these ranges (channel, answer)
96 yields 2.38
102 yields 2.54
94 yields 2.45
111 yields 2.17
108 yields 2.68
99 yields 2.47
